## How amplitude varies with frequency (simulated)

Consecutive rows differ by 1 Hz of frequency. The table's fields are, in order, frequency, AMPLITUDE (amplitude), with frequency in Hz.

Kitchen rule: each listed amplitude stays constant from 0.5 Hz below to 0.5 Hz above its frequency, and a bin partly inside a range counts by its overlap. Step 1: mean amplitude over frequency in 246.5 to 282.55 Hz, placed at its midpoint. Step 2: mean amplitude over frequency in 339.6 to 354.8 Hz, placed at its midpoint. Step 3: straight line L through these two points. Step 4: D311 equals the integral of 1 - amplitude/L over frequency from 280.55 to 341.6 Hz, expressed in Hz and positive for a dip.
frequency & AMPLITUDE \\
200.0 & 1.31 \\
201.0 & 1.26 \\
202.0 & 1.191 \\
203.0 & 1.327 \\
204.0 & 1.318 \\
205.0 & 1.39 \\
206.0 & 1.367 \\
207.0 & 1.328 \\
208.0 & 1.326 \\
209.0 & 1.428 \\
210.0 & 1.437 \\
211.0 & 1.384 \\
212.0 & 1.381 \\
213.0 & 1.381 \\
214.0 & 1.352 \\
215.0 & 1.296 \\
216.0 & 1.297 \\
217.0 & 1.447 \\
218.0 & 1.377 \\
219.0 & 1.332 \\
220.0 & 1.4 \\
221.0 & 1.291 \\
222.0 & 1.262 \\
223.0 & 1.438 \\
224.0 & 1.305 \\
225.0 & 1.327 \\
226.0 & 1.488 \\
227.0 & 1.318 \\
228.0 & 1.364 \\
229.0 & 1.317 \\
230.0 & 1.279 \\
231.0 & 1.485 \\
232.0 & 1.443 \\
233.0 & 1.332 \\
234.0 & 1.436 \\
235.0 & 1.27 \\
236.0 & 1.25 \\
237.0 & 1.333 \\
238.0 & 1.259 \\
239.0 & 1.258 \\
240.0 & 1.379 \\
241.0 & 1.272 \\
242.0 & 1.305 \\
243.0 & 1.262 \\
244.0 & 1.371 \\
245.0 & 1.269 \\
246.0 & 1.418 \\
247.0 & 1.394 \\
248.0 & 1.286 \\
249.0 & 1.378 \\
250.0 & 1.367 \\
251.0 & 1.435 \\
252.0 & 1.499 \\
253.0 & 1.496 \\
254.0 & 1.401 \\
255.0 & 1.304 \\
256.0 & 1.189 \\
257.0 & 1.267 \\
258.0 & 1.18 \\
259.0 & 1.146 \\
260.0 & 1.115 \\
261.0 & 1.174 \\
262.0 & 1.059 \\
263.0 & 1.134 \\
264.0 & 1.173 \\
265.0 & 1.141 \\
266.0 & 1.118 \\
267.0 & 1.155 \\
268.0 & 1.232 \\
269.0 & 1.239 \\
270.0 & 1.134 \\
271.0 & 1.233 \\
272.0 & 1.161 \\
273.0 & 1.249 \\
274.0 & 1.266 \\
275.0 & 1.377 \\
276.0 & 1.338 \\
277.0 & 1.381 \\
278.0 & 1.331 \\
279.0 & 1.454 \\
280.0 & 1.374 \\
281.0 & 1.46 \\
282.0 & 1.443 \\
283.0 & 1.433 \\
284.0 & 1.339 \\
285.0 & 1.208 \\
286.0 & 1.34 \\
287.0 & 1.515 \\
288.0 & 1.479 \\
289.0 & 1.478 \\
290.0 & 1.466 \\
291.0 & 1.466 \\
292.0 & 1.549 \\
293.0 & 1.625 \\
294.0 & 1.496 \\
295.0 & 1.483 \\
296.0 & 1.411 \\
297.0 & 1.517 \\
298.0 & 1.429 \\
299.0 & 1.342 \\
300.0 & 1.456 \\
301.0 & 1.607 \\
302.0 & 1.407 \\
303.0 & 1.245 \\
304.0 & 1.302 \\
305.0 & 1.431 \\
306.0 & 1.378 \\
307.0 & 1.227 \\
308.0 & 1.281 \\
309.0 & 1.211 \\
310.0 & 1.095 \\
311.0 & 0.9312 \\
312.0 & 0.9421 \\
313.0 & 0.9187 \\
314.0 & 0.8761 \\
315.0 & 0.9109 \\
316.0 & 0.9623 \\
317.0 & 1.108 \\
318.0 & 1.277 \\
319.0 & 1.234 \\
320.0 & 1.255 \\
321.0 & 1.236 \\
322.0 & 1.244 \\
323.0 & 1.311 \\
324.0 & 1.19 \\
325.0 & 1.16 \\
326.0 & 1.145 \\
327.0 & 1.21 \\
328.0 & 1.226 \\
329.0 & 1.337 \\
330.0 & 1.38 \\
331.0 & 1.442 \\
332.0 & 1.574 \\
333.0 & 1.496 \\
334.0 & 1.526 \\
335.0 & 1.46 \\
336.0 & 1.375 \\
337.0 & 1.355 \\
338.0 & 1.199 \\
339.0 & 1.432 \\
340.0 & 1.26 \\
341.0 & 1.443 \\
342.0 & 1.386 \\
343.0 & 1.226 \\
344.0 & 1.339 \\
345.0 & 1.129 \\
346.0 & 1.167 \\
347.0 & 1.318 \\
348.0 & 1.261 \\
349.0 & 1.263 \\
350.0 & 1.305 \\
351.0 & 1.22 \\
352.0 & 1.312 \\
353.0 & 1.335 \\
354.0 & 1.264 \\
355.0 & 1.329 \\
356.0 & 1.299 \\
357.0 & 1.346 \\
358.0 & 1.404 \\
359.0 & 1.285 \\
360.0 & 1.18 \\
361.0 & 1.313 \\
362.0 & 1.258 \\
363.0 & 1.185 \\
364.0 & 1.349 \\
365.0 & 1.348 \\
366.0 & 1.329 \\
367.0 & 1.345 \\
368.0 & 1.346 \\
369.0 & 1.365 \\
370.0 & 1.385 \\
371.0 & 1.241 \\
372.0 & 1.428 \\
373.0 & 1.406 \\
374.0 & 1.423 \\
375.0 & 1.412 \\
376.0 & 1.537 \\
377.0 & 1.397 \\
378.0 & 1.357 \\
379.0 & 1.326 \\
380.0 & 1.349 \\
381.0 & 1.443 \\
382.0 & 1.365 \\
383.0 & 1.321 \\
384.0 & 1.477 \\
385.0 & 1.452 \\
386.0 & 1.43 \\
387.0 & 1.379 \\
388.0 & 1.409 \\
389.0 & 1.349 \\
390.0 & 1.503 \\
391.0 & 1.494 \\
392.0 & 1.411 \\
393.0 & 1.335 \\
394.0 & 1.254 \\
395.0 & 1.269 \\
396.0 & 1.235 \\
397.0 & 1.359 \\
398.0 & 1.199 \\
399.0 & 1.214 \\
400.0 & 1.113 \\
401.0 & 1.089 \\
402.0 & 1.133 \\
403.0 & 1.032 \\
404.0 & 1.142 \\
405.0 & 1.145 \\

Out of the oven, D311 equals -1.8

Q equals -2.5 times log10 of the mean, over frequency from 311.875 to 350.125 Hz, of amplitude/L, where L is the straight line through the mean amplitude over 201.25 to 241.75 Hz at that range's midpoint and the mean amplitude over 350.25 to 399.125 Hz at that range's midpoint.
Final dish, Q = 0.08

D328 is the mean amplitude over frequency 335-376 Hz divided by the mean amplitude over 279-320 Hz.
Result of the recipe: 1.0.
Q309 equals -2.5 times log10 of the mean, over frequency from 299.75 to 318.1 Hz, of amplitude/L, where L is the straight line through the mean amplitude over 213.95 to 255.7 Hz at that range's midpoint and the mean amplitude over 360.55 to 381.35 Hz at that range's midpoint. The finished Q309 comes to 0.15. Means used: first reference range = 1.35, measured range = 1.18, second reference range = 1.36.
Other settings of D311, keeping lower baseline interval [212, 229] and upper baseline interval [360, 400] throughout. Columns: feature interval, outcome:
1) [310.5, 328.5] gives 3.1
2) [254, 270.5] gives 2.1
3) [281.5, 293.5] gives -0.8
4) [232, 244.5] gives 0.4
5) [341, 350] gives 0.5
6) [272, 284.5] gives -0.1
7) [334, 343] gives -0.1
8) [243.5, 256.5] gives -0.1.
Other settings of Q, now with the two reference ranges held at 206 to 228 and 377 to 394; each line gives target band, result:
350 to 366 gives 0.08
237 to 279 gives 0.08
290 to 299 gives -0.08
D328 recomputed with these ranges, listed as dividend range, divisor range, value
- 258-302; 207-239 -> 0.99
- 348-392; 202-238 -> 1.00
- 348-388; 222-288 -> 1.03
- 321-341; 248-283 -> 1.04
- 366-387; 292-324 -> 1.10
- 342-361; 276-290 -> 0.91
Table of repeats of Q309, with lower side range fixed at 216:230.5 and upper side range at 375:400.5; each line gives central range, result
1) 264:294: 0.01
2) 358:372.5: 0.04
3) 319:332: 0.07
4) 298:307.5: -0.02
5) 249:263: 0.06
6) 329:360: 0.02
